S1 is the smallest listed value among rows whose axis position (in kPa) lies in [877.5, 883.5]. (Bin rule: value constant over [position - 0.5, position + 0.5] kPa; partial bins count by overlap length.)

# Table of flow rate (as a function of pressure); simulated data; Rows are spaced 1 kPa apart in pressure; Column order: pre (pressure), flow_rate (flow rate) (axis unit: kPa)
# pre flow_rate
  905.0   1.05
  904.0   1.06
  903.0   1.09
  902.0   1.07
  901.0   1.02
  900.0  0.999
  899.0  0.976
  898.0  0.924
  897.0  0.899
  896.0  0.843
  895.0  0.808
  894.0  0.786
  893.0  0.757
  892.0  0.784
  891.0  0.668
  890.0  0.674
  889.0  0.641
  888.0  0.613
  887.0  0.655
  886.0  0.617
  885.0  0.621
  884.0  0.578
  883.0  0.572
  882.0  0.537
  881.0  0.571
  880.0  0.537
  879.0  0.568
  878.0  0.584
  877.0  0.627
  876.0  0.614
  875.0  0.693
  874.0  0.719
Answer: 0.537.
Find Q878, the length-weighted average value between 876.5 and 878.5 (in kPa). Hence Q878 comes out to 0.605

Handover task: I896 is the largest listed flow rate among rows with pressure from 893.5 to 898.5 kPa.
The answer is 0.924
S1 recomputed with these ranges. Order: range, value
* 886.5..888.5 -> 0.613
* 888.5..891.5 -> 0.641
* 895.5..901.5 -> 0.843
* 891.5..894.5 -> 0.757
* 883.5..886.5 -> 0.578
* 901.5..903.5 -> 1.07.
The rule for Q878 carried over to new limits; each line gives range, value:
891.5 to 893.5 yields 0.77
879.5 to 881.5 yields 0.554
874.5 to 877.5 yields 0.645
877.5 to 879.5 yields 0.576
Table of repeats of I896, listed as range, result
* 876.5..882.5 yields 0.627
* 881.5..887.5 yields 0.655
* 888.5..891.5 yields 0.674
